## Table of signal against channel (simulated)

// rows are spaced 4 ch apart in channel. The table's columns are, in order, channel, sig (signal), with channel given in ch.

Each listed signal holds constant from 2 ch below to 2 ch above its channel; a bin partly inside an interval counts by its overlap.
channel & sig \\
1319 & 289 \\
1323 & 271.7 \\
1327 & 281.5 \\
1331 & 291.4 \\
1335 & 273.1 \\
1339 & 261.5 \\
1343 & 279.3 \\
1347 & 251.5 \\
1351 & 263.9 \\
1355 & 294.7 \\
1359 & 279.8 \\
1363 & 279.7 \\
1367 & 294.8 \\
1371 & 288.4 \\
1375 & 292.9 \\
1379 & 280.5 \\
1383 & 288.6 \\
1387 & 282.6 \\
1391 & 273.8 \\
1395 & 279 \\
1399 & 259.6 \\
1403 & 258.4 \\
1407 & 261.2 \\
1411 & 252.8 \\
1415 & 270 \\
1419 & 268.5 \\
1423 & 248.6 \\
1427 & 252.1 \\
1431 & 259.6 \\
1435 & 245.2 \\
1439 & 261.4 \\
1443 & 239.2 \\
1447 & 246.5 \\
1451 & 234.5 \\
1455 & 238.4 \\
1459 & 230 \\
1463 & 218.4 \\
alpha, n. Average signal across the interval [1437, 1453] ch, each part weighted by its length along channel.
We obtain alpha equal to 245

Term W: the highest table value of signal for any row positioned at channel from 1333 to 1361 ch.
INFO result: 294.7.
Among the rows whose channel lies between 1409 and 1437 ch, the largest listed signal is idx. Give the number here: 270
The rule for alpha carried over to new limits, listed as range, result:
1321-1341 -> 276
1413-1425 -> 262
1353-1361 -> 287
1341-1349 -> 265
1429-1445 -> 251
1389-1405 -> 268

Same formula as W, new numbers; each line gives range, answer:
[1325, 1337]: 291.4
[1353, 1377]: 294.8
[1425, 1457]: 261.4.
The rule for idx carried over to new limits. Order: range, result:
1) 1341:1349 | 279.3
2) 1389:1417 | 279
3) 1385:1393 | 282.6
